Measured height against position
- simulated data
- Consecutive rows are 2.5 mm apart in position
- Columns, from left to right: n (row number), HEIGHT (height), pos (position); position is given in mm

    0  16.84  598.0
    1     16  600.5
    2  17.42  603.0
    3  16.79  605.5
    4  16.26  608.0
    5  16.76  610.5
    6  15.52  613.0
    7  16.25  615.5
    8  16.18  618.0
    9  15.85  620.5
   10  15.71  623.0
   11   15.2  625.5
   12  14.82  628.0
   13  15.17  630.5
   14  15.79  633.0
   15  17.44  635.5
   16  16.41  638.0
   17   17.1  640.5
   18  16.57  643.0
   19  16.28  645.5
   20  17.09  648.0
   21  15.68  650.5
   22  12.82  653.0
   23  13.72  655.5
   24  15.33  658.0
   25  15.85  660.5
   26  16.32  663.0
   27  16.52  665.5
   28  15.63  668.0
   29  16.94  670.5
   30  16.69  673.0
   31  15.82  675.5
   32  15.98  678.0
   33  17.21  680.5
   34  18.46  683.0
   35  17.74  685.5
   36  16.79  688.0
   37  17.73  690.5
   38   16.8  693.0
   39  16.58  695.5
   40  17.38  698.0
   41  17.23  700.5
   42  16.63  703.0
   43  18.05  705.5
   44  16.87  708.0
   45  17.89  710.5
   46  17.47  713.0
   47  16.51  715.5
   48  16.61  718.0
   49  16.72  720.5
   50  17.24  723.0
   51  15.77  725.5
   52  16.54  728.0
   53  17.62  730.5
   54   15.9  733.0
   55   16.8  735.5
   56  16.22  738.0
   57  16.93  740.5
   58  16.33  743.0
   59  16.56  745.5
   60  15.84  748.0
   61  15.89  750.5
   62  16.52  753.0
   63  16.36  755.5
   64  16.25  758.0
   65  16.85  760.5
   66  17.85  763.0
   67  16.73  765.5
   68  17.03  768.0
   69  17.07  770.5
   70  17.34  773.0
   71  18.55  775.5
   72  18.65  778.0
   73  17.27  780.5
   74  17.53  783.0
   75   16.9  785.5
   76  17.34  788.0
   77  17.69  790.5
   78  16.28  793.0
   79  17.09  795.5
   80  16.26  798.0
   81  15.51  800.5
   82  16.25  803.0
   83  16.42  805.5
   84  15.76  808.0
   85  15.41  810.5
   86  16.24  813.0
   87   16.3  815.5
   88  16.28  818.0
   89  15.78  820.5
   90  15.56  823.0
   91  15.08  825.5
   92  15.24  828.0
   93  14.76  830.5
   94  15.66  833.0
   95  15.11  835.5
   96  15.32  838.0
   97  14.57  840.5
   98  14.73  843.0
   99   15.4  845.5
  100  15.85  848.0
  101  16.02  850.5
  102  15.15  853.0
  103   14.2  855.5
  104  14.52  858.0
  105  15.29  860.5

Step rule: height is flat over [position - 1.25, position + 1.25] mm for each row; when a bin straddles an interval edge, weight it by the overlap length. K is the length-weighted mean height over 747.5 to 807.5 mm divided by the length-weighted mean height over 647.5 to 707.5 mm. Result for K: 1.03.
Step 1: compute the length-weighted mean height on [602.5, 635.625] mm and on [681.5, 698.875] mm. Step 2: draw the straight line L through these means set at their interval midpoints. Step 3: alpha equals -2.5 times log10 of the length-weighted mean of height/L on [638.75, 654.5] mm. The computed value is 0.04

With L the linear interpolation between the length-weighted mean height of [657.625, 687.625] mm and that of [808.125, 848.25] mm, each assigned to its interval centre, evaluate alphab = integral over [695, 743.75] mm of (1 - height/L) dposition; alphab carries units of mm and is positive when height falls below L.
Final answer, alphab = -1.9 mm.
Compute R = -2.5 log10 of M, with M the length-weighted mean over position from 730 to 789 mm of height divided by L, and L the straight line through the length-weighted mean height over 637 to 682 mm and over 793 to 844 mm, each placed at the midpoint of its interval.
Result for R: -0.07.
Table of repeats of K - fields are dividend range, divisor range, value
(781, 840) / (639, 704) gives 0.98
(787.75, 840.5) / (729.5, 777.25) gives 0.95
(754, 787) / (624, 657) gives 1.10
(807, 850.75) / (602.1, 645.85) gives 0.96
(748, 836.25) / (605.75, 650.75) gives 1.02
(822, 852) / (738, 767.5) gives 0.92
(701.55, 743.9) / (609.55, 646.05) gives 1.05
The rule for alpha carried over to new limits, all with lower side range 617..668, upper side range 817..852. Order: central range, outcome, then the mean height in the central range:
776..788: -0.140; 17.6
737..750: -0.053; 16.4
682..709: -0.107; 17.3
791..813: -0.051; 16.2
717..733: -0.072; 16.7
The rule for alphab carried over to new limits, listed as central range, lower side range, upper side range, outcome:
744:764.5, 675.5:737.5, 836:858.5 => -0.2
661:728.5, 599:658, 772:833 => -3.1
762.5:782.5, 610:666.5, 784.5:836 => -1.9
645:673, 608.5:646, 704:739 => 1.1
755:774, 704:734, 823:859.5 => -0.8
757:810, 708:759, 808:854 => -3.1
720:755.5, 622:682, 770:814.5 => 0.0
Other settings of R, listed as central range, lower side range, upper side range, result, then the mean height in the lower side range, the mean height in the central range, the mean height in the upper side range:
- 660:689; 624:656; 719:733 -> -0.04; 15.7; 16.7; 16.7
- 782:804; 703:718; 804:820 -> -0.03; 17.2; 16.8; 16.1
